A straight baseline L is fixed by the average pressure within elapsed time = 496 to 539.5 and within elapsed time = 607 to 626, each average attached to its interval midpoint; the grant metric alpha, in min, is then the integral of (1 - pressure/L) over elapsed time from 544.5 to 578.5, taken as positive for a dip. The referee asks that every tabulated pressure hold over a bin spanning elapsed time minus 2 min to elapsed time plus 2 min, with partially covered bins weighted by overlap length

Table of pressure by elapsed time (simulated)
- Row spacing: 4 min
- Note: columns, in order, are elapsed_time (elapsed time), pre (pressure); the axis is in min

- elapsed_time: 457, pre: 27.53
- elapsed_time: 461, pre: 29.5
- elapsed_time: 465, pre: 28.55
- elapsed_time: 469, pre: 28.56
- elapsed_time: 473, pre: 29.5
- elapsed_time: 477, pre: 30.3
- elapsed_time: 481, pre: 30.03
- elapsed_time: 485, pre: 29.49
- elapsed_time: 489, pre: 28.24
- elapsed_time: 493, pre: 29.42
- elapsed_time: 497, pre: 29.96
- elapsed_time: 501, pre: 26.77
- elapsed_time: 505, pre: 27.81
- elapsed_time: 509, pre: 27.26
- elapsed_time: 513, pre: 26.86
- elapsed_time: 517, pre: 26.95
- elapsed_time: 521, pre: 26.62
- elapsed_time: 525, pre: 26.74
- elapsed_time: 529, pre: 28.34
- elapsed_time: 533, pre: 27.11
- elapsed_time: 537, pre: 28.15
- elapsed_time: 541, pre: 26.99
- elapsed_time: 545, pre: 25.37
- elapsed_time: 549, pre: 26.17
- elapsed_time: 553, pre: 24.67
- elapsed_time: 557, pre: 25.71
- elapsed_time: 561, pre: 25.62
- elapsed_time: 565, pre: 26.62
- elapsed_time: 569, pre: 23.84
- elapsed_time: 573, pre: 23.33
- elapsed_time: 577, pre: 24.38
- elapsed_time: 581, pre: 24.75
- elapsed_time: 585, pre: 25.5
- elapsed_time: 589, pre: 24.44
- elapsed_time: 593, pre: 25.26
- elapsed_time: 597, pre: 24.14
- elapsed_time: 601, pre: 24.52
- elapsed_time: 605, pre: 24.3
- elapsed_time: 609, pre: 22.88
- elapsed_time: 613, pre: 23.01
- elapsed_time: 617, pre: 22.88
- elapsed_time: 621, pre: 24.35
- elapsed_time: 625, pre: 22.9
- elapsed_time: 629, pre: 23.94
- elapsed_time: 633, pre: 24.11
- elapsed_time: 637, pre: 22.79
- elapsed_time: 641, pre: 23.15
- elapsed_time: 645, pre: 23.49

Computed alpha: 0.7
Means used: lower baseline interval 27.4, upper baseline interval 23.2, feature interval 25.1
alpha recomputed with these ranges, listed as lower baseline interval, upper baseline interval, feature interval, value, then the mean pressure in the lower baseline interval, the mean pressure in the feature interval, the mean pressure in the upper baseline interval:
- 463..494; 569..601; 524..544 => -0.5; 29.3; 27.4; 24.5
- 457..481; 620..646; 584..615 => 0.6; 29.2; 24.2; 23.5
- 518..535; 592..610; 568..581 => 0.7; 27.2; 24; 24.2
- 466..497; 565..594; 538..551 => 0.0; 29.4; 26.3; 24.6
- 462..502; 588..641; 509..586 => 1.4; 29.2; 26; 23.8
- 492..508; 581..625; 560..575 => 0.5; 28.4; 24.8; 24.1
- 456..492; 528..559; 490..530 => 0.2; 29.1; 27.7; 26.5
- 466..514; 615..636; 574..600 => 0.4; 28.7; 24.7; 23.6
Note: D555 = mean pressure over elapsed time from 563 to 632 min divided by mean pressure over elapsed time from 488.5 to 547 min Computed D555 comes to 0.9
